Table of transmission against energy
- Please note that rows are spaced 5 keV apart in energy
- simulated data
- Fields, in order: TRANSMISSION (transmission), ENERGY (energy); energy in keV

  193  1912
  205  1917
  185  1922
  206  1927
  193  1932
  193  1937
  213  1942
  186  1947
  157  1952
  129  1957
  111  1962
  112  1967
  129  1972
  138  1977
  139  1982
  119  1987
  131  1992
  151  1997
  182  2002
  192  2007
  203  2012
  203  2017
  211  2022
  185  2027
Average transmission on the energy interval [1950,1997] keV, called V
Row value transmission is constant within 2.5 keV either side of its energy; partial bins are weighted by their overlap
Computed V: 130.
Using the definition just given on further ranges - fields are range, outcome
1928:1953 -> 191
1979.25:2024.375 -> 170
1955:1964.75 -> 119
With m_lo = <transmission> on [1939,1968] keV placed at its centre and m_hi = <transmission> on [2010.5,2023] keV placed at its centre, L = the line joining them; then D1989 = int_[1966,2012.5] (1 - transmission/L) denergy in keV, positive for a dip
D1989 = 8.99 keV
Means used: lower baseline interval 154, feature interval 149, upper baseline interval 205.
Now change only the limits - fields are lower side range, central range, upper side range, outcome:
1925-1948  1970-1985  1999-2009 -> 4.36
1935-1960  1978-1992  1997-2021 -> 4.11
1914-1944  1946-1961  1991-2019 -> 3.33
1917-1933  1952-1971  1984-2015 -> 5.99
